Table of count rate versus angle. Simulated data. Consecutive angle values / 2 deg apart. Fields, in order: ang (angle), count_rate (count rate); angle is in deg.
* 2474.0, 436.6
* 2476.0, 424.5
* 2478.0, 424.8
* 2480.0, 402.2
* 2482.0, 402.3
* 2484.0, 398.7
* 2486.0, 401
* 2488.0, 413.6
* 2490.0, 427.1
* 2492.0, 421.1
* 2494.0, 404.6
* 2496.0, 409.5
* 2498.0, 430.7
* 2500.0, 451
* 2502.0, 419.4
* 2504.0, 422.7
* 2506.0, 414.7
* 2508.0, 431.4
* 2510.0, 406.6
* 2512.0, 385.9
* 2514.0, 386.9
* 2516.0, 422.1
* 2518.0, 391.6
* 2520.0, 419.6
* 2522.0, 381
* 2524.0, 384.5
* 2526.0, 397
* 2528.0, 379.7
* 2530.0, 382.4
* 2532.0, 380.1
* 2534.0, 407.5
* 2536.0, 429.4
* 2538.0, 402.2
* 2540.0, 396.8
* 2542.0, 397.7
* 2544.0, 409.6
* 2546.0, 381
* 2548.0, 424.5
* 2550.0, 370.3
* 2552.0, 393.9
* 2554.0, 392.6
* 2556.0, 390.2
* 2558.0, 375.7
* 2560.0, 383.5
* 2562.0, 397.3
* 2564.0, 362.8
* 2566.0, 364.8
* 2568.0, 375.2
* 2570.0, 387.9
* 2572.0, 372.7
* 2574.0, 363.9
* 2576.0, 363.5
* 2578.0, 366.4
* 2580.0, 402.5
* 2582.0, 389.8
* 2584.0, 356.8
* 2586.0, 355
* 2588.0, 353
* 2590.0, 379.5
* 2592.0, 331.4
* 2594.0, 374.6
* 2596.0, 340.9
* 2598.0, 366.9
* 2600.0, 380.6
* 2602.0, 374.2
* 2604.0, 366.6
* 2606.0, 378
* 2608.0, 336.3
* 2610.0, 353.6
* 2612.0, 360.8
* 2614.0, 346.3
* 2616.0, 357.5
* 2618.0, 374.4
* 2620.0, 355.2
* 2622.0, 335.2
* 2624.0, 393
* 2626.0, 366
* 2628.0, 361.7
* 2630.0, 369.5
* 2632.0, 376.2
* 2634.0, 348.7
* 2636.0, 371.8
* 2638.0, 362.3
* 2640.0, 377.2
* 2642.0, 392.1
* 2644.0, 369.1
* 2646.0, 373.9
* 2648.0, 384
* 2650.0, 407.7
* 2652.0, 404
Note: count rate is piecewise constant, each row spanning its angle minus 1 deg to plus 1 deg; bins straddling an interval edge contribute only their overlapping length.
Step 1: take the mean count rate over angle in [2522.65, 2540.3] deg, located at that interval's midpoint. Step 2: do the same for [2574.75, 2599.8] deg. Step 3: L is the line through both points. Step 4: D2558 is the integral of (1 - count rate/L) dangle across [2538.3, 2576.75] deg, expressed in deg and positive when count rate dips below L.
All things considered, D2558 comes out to -0.3 deg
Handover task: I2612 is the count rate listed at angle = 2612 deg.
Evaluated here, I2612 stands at 360.8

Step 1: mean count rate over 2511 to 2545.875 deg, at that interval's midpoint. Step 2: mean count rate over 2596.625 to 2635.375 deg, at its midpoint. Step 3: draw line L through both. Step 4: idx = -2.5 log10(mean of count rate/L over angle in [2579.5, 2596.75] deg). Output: 0.029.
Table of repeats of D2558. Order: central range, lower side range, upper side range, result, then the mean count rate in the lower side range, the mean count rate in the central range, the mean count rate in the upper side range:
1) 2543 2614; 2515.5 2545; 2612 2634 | 1.2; 398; 373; 363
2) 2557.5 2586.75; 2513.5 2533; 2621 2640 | 0.4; 393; 375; 366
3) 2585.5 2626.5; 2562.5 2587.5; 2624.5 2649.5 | 1.2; 372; 361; 372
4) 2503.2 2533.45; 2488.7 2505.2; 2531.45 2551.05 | 1.0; 423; 399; 400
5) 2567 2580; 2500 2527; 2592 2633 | 0.2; 407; 374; 363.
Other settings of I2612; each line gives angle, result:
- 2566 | 364.8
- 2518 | 391.6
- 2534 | 407.5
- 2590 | 379.5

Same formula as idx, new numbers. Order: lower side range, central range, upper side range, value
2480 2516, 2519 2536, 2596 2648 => 0.02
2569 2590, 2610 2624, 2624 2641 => 0.03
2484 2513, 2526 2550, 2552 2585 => -0.01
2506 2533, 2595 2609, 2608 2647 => 0.03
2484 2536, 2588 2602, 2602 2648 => 0.04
